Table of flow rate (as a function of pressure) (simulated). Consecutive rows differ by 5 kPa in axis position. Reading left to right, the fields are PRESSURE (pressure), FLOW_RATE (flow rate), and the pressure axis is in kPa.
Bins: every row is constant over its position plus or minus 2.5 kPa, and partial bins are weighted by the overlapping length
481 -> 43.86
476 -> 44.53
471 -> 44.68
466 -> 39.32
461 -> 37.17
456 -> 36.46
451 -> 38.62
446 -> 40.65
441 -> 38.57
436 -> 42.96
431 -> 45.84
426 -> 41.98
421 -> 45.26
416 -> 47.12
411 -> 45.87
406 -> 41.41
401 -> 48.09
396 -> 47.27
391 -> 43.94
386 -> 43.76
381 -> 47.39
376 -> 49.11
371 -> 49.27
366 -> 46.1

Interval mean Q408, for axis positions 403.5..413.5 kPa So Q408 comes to 43.6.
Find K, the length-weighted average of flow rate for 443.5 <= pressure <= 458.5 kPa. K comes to 38.6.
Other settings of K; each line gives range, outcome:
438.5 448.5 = 39.6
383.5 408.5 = 44.9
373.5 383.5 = 48.2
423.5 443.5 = 42.3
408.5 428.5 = 45.1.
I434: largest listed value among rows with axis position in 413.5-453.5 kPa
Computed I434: 47.12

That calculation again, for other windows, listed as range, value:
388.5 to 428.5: 48.09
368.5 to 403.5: 49.27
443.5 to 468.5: 40.65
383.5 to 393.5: 43.94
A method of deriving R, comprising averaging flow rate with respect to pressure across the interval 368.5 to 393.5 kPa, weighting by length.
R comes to 46.7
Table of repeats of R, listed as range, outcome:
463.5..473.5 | 42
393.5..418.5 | 46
